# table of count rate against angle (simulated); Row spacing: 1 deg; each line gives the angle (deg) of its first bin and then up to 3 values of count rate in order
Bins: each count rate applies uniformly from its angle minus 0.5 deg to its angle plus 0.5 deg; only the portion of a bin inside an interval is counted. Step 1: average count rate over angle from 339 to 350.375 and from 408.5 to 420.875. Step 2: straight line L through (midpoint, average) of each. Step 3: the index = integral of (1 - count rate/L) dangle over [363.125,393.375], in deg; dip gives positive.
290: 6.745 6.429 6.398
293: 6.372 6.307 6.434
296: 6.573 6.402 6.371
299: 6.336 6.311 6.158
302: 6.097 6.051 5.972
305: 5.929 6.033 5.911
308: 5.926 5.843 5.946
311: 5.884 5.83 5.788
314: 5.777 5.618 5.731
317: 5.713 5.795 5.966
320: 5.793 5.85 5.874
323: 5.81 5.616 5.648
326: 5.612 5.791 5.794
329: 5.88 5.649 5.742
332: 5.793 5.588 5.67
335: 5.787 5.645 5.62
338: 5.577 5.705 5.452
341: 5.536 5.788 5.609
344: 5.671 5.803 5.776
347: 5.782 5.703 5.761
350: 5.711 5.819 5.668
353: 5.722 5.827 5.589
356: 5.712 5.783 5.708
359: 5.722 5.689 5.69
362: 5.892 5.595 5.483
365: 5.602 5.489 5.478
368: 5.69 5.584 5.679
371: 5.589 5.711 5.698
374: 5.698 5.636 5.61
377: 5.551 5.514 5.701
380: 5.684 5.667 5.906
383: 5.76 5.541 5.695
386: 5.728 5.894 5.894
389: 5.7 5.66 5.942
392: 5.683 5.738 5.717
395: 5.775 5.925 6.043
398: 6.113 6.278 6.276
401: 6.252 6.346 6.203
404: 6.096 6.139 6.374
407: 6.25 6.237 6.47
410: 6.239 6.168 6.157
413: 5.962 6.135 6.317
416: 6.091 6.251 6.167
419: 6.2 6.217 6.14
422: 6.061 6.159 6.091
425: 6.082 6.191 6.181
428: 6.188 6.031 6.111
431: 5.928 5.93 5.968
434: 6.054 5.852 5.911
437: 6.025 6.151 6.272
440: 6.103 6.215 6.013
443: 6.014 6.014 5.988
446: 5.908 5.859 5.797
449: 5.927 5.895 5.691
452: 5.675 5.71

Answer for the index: 1.3 deg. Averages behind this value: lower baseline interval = 5.69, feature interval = 5.67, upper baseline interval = 6.2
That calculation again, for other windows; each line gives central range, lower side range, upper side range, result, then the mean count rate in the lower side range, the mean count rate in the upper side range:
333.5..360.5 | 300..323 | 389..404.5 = 1.1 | 5.89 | 5.99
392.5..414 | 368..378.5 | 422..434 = -0.9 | 5.63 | 6.08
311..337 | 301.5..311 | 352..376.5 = 0.5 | 5.96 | 5.66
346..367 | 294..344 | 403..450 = 0.9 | 5.86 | 6.1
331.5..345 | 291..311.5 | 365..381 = 0.5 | 6.17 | 5.62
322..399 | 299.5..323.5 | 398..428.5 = 4.2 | 5.9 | 6.2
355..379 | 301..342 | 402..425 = 1.4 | 5.79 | 6.19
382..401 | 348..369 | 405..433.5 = 0.2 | 5.68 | 6.15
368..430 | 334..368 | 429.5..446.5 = -1.0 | 5.68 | 6.03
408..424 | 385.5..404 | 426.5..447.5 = -0.5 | 5.96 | 6.03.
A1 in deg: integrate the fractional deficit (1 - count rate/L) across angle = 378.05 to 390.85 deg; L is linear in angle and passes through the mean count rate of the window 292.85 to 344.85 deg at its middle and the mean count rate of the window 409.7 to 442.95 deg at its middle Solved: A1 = 0.6 deg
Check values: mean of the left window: 5.87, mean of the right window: 6.11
